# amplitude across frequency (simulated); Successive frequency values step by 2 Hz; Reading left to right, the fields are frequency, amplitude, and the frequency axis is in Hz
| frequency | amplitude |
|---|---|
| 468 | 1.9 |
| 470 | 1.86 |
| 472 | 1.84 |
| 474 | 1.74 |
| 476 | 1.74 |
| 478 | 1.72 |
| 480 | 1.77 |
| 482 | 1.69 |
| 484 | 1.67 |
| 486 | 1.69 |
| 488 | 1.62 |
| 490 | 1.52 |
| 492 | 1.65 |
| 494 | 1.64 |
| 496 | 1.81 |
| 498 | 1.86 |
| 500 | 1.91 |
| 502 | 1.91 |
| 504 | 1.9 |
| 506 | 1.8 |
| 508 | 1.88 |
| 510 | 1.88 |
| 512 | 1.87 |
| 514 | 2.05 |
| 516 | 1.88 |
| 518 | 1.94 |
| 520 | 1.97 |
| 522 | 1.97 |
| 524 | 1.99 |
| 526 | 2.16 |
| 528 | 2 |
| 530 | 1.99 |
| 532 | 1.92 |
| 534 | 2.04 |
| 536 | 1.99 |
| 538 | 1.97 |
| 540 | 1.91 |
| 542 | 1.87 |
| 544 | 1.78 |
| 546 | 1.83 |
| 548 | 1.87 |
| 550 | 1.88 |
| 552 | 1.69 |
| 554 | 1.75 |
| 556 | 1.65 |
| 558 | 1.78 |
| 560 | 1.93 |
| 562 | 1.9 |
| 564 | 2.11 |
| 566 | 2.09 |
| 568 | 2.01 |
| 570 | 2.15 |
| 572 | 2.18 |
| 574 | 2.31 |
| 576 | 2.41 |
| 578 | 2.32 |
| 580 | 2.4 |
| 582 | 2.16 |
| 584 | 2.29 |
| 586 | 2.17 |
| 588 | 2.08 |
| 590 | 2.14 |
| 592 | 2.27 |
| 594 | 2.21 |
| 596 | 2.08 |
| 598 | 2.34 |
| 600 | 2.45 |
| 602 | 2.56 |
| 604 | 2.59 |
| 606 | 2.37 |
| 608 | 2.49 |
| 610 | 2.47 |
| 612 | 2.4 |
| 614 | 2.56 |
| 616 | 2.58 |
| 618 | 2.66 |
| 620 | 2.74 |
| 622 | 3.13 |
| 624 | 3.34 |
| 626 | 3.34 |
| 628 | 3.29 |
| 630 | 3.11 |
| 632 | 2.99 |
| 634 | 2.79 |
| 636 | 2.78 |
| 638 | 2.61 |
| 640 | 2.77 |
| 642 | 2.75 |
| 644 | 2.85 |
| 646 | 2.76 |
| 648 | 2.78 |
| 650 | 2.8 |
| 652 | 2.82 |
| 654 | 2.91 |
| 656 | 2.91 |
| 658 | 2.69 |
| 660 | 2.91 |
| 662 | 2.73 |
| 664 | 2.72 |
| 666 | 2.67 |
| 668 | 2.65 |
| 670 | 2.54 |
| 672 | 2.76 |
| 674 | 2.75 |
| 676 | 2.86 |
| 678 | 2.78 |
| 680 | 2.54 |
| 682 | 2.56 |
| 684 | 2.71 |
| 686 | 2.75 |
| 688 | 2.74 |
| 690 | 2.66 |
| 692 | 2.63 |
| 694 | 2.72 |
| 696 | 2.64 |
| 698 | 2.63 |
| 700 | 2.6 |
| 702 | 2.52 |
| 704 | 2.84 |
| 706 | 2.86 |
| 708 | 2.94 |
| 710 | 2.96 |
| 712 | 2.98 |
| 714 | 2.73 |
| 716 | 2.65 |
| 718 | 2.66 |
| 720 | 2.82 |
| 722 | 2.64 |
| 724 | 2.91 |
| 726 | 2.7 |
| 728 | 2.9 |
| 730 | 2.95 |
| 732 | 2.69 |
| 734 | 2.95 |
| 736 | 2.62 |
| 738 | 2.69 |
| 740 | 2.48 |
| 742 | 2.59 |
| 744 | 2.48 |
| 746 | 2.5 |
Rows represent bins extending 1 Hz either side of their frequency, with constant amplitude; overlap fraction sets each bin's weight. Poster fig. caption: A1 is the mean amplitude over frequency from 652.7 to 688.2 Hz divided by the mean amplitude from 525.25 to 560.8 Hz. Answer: 1.45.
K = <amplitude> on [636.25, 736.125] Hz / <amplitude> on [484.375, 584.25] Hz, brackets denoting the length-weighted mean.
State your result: 1.4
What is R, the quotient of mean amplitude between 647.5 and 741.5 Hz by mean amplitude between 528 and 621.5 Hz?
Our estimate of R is 1.3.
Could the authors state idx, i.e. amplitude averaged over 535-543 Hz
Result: 1.94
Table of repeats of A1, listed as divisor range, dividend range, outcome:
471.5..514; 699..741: 1.56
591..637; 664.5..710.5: 1.01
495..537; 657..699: 1.39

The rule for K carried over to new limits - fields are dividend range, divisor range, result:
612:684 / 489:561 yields 1.50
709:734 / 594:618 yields 1.15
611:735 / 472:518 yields 1.56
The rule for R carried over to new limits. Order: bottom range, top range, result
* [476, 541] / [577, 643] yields 1.39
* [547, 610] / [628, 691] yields 1.29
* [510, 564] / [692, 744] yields 1.43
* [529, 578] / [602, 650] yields 1.42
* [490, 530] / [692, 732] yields 1.46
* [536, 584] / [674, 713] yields 1.36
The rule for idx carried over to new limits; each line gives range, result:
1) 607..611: 2.48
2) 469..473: 1.85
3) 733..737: 2.79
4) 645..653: 2.79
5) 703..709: 2.88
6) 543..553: 1.81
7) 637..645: 2.74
